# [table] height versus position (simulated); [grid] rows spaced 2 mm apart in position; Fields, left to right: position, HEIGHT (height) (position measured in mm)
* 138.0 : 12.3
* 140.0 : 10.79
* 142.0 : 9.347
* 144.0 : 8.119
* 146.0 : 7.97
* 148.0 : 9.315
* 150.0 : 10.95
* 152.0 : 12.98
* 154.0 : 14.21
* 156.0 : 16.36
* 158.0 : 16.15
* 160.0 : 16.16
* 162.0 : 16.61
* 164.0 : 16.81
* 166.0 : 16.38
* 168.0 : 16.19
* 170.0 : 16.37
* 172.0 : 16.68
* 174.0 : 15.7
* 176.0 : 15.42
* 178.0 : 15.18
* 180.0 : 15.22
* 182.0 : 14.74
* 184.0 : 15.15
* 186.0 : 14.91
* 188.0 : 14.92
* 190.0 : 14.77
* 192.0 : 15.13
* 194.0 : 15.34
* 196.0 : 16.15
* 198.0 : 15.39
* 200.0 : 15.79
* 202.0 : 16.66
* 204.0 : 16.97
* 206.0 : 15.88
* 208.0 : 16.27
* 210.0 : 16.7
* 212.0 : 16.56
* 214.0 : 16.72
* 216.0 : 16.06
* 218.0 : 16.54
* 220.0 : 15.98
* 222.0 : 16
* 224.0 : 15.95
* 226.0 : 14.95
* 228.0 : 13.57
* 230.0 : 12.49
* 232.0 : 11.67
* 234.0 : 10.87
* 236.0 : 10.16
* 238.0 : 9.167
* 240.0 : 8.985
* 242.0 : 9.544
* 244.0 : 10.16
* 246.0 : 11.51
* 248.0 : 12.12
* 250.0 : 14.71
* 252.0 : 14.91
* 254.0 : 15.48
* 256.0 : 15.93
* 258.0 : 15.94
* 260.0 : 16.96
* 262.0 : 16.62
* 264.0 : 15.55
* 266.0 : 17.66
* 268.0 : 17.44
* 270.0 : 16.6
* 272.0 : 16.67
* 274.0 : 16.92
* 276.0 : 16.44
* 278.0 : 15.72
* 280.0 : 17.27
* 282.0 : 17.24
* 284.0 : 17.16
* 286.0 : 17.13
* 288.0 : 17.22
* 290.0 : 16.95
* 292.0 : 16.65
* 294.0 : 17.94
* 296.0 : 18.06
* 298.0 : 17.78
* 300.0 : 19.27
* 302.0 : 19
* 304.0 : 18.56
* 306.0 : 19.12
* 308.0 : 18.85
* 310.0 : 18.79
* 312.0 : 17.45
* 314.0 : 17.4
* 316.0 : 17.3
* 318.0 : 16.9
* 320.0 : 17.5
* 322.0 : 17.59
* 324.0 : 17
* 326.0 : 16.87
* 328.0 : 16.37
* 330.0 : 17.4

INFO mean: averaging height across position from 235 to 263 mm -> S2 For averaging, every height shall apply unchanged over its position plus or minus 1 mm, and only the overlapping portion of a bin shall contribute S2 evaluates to 13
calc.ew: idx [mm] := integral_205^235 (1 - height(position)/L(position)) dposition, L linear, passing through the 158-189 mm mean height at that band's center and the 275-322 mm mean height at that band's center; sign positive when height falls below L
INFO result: 2.5 mm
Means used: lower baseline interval 15.8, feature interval 15.1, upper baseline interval 17.6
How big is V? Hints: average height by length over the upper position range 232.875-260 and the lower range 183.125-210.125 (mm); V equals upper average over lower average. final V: 0.79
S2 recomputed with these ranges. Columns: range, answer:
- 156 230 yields 15.8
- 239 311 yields 16.2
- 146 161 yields 13.3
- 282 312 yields 18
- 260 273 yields 16.8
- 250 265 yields 15.8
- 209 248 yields 13.3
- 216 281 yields 14.4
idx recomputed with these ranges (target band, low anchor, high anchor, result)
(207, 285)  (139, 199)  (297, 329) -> 6.80 mm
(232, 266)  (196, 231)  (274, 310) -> 7.25 mm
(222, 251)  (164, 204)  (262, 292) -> 7.68 mm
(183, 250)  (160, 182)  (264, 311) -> 9.49 mm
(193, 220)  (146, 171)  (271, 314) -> -0.93 mm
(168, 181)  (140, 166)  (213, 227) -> -1.73 mm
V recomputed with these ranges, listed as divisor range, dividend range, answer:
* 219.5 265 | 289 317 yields 1.35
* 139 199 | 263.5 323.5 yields 1.22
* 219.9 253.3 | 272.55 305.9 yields 1.41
